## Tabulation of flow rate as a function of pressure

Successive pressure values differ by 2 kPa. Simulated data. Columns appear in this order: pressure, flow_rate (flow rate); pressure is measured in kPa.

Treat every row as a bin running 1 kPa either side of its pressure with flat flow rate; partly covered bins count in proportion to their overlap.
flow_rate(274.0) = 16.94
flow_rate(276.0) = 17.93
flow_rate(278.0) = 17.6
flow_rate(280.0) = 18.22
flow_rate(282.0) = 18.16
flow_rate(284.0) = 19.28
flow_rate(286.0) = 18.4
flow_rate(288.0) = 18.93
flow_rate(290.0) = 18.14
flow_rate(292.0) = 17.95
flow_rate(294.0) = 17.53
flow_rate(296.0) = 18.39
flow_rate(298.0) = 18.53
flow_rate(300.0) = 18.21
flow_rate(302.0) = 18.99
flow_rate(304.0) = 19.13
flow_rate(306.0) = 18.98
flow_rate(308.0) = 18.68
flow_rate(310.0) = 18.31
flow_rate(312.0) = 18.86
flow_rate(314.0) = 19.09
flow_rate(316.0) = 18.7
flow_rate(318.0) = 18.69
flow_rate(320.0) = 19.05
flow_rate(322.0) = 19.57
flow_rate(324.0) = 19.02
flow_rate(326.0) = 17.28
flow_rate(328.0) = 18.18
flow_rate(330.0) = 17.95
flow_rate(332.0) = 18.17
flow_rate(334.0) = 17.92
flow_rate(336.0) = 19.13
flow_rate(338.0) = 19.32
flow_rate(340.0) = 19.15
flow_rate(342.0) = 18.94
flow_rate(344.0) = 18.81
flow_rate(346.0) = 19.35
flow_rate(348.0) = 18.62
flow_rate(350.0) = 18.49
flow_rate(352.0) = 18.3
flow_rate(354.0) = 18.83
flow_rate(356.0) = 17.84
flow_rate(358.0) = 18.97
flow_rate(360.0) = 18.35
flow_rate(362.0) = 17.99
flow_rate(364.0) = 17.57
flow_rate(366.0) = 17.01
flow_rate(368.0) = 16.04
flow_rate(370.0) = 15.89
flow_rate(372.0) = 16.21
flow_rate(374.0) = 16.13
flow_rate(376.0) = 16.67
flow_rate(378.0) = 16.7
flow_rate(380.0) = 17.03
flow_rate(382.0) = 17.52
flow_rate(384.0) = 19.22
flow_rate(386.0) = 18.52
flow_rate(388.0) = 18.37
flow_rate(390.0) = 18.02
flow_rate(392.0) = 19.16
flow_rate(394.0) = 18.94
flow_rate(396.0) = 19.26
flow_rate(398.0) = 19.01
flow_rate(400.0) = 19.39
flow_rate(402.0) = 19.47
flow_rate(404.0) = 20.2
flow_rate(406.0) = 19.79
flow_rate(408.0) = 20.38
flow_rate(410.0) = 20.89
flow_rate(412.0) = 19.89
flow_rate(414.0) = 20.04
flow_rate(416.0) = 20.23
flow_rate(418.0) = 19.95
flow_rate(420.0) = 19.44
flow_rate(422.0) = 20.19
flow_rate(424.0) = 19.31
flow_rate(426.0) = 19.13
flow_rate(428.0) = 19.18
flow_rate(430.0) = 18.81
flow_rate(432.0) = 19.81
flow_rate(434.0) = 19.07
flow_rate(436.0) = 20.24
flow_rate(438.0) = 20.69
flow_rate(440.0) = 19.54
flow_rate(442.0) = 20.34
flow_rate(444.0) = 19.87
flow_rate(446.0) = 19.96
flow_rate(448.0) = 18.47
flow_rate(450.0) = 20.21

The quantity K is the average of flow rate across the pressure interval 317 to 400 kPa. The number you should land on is 18.2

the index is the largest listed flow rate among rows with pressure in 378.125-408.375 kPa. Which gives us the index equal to 20.38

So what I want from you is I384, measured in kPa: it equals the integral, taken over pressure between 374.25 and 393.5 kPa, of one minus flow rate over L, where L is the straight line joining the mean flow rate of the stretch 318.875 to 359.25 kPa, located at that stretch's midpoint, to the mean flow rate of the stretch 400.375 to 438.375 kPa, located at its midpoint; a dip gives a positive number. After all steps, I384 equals 1.42 kPa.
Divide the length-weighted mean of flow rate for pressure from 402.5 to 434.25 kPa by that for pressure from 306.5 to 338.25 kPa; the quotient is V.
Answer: 1.06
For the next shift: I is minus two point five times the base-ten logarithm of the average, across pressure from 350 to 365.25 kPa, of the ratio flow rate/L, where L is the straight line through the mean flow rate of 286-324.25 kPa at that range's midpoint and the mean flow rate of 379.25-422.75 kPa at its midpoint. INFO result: 0.04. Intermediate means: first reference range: 18.7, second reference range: 19.3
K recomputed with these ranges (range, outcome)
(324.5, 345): 18.5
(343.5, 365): 18.5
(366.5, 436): 18.8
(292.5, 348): 18.7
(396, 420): 19.9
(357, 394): 17.6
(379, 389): 18.1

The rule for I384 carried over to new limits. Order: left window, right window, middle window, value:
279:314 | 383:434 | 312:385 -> 3.2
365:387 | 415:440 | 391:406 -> -1.0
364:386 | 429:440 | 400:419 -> -1.5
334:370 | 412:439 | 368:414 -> 1.5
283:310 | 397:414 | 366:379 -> 2.1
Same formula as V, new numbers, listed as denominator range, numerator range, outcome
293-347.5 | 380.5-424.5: 1.04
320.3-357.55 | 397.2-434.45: 1.06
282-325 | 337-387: 0.96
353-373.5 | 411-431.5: 1.13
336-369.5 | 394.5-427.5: 1.08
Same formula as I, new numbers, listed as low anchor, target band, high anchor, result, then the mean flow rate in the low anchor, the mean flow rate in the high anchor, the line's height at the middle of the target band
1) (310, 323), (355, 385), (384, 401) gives 0.096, 18.9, 18.9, 18.9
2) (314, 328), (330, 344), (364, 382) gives -0.039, 18.7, 16.6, 18.1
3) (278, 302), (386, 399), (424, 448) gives 0.027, 18.3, 19.6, 19.2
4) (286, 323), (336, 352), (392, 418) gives 0.009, 18.6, 19.8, 19.1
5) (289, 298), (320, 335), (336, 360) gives 0.009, 18.1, 18.8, 18.5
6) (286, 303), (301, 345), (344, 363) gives -0.017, 18.3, 18.5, 18.4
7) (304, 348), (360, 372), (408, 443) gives 0.133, 18.7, 19.8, 19.2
